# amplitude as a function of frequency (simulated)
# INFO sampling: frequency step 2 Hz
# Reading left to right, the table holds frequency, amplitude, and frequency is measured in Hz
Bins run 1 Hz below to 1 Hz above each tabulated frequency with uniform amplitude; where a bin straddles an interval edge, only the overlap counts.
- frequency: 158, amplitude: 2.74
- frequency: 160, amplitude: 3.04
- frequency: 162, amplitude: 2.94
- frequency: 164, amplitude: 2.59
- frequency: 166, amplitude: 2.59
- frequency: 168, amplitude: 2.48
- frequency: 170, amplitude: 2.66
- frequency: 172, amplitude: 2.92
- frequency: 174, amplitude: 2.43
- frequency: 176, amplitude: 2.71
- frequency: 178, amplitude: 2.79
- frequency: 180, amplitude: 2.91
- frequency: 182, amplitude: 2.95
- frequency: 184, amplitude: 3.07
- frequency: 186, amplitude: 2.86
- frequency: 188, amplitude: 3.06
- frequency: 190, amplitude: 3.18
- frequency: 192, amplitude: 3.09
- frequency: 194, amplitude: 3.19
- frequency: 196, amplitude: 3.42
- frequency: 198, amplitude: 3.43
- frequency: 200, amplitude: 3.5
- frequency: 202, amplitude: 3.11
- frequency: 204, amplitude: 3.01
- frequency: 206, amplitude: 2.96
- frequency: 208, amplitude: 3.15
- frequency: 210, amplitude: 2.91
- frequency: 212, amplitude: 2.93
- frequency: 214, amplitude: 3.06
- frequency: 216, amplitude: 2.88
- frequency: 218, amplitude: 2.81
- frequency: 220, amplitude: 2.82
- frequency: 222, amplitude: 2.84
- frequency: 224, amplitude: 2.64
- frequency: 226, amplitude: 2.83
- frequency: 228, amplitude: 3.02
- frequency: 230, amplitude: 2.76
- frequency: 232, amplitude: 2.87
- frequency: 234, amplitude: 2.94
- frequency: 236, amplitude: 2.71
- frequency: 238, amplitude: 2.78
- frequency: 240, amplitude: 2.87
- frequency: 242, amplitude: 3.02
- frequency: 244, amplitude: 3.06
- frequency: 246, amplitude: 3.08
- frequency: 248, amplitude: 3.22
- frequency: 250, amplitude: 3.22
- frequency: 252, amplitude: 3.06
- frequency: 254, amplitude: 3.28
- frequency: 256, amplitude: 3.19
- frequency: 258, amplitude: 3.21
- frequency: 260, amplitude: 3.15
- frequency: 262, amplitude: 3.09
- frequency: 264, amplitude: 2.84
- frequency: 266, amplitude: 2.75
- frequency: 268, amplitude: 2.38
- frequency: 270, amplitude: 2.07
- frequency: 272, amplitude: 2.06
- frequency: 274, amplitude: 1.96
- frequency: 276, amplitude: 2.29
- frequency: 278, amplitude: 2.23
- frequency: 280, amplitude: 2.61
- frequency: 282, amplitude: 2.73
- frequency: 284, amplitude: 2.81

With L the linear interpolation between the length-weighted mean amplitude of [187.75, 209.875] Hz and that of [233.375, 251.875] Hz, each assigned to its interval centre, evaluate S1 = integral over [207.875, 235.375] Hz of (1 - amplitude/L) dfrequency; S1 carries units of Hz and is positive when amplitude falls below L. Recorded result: 1.8 Hz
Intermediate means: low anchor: 3.18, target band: 2.88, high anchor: 2.99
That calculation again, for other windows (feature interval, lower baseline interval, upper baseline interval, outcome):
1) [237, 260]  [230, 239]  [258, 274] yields -3.10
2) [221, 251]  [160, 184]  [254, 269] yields -0.18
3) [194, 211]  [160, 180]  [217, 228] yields -2.55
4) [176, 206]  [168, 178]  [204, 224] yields -3.37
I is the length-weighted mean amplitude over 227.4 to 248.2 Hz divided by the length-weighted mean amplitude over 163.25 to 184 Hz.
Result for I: 1.1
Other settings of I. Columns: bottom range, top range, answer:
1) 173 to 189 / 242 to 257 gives 1.11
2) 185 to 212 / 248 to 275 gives 0.89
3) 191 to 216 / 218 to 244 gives 0.91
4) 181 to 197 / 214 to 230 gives 0.92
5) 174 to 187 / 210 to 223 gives 1.02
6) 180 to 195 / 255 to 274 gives 0.89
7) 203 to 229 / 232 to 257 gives 1.04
